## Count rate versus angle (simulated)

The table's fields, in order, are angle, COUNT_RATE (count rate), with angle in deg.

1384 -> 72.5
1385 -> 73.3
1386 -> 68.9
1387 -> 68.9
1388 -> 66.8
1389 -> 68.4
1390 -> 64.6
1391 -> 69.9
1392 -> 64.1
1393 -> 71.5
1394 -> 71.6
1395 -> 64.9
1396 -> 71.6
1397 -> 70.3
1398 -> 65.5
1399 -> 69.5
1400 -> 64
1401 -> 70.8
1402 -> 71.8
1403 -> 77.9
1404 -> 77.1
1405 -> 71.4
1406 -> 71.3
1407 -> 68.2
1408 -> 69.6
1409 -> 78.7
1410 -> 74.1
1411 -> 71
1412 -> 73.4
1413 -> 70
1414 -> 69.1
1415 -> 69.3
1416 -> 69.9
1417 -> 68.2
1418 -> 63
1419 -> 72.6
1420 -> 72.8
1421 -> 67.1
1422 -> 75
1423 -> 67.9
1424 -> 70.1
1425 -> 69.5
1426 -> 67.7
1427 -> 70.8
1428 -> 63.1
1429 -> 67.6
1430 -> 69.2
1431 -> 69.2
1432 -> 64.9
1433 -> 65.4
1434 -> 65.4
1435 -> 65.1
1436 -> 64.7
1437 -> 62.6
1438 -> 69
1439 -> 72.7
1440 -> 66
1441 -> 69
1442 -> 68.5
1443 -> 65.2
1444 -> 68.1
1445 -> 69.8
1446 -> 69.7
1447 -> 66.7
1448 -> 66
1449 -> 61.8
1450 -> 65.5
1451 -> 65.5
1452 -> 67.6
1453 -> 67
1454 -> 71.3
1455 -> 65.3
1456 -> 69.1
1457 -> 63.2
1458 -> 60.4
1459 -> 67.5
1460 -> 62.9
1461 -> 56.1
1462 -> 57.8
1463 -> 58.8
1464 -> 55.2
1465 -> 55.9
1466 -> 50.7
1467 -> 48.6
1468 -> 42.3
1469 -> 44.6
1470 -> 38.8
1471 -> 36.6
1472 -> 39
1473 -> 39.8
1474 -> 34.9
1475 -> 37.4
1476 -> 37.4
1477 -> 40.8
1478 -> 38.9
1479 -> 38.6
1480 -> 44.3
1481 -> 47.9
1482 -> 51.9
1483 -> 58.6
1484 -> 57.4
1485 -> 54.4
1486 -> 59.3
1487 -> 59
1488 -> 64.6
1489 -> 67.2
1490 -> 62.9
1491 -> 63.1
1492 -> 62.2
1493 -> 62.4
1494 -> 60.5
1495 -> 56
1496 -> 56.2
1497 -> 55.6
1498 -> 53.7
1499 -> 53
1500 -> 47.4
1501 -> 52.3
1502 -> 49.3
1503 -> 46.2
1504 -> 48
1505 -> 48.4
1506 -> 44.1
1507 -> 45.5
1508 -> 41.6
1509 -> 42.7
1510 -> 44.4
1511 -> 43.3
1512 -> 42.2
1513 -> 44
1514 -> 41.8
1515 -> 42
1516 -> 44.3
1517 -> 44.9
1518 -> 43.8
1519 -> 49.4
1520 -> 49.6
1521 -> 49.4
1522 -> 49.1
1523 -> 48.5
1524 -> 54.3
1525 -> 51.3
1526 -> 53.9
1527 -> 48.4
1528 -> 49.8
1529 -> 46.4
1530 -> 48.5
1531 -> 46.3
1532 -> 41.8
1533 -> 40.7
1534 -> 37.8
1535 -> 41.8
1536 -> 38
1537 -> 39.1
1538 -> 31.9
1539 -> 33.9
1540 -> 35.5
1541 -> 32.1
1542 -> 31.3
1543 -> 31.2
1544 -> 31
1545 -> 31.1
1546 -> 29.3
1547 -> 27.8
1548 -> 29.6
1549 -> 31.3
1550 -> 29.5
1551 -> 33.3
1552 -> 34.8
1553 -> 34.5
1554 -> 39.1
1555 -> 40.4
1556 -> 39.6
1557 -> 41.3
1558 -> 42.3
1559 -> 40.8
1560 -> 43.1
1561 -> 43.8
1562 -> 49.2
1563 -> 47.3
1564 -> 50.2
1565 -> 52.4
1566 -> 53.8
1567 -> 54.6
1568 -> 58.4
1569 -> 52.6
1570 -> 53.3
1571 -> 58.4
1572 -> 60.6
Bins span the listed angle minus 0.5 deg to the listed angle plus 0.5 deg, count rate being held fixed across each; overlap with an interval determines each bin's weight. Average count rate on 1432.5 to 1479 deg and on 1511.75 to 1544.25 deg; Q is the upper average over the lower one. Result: 0.7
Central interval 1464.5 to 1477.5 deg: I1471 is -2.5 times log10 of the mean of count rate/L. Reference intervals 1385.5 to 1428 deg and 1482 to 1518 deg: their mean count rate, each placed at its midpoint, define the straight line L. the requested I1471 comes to 0.34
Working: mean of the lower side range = 69.9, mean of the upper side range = 51.8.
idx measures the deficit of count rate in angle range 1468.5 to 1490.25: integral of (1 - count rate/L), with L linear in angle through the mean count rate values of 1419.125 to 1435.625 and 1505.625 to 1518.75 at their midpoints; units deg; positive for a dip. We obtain 2.0 deg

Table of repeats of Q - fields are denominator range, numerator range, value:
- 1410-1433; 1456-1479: 0.70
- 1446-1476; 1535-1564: 0.66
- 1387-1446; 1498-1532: 0.68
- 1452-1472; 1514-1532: 0.85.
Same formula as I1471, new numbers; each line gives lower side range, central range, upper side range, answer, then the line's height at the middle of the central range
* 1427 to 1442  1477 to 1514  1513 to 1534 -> 0.03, 53.2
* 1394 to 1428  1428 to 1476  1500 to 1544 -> 0.02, 60.5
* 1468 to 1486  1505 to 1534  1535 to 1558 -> -0.21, 38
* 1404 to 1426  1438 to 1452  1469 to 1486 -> -0.16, 57.9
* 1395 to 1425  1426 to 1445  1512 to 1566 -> -0.04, 64.8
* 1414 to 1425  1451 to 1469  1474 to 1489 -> -0.06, 56.4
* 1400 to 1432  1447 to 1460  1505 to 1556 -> -0.09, 60.7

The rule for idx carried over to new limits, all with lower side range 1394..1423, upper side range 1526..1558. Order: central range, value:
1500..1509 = 0.00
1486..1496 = -2.30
